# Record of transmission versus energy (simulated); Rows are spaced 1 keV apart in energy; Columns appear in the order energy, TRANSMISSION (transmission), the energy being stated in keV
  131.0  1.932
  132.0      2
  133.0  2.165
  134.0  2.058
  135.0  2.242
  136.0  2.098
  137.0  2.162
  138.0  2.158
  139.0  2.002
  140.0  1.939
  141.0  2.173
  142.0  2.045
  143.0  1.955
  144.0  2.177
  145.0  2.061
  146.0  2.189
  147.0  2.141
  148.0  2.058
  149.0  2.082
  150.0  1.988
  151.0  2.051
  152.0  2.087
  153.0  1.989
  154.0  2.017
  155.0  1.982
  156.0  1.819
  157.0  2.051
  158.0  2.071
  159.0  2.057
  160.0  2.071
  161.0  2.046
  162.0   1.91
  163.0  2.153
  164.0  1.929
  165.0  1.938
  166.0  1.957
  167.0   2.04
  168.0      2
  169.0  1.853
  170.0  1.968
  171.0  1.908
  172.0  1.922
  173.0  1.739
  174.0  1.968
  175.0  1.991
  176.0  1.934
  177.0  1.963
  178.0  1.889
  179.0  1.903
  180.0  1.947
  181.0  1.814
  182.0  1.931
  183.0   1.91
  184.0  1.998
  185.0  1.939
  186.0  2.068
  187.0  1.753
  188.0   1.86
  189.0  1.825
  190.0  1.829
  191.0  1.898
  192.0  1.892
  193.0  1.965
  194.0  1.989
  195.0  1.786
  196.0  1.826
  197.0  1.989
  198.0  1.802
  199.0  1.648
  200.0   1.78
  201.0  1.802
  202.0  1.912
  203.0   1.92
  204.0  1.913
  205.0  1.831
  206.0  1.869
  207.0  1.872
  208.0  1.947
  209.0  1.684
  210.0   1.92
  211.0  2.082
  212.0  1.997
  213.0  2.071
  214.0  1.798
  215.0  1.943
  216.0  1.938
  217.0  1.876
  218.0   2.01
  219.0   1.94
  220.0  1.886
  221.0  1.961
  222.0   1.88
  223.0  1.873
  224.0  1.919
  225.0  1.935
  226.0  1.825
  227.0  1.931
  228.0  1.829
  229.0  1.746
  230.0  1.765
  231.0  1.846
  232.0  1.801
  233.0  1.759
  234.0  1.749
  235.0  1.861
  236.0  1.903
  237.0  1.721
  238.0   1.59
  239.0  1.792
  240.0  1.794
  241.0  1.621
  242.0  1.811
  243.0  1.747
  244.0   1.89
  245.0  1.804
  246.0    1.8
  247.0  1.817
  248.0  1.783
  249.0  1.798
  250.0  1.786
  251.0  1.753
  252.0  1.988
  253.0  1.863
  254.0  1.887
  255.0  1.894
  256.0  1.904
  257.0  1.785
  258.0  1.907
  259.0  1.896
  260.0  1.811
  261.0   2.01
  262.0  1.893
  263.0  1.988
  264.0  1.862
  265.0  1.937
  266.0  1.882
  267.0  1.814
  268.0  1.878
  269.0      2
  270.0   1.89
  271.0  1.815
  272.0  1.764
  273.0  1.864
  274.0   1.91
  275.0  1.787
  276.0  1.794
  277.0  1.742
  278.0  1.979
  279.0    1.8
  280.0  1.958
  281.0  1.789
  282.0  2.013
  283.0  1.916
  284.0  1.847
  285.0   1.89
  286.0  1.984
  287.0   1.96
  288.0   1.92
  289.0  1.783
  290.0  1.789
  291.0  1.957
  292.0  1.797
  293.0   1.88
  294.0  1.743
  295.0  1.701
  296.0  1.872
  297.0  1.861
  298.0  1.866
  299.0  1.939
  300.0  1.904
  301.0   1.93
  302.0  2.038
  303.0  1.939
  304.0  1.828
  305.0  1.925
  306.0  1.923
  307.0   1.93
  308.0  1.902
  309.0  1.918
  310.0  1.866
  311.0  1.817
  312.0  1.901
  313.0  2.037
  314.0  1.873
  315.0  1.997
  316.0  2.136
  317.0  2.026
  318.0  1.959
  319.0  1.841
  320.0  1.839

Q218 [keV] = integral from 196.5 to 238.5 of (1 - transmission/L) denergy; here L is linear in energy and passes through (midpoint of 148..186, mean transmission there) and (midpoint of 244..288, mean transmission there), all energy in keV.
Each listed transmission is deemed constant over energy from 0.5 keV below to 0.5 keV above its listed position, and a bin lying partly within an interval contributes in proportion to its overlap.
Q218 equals 1.2 keV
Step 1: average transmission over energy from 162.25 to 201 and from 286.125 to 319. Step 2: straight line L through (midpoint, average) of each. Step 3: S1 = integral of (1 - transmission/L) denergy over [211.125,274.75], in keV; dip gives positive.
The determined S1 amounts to 1.6 keV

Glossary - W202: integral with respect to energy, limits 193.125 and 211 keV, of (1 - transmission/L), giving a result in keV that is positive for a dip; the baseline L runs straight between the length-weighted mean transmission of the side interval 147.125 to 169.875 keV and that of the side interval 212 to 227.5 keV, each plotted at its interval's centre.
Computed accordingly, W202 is 0.8 keV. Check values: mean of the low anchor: 2.01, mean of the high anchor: 1.92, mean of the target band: 1.86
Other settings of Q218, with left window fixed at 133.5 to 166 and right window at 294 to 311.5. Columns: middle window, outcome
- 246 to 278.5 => 1.12 keV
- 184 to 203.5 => 1.30 keV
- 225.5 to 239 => 1.16 keV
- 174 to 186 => 0.49 keV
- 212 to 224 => 0.31 keV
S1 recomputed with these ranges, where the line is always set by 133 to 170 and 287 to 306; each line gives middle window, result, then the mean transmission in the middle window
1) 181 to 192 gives 0.58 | 1.9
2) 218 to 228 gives 0.27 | 1.91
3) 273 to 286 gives 0.15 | 1.87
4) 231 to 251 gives 1.63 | 1.78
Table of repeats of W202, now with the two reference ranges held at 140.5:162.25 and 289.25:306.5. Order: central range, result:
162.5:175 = 0.5 keV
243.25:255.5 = 0.6 keV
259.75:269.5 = 0.0 keV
